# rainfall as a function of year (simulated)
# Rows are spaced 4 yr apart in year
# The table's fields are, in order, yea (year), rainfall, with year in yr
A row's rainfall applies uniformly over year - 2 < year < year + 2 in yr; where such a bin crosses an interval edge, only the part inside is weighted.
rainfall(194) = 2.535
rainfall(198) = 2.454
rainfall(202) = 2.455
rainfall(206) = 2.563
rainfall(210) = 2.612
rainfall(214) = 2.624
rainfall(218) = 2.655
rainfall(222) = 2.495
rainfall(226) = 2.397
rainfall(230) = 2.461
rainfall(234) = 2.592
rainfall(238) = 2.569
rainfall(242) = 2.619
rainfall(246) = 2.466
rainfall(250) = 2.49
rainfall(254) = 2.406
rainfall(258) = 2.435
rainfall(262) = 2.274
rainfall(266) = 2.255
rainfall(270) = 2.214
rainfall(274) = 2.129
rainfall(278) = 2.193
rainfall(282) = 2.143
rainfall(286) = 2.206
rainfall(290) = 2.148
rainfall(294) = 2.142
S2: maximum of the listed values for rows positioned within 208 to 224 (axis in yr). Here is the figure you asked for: 2.655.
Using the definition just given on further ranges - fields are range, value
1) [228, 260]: 2.619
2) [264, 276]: 2.255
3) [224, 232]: 2.461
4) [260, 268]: 2.274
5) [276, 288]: 2.206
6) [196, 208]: 2.563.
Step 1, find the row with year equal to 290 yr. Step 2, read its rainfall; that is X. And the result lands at 2.148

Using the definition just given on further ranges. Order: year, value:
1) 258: 2.435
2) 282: 2.143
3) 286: 2.206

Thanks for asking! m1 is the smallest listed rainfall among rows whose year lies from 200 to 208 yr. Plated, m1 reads 2.455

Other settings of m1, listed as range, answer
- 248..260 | 2.406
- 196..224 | 2.454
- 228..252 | 2.461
